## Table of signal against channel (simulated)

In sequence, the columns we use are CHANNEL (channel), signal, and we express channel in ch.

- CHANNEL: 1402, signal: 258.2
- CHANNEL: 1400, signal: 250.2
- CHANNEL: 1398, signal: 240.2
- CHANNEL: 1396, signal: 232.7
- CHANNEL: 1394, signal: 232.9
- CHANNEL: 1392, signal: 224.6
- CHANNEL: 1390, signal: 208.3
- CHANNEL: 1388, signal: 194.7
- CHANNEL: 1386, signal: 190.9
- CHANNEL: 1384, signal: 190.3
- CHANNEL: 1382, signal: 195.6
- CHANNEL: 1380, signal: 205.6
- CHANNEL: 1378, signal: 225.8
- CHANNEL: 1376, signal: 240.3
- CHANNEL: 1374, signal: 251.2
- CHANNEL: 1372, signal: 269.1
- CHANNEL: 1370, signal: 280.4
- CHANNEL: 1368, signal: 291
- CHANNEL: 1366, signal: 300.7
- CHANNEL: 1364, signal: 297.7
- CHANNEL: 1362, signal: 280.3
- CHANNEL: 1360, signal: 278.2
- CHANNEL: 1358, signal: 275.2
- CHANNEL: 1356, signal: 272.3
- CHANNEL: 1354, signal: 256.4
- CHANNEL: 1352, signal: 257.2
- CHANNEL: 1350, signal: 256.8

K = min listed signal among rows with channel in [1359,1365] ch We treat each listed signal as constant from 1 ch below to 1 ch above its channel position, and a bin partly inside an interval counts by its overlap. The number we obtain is 278.2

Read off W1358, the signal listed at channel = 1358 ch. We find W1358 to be 275.2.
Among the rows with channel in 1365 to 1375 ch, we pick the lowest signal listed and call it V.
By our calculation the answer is 251.2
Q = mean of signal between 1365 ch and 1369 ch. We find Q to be 296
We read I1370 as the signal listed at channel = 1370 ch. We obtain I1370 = 280.4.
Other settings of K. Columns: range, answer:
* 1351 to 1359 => 256.4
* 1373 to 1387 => 190.3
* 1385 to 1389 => 190.9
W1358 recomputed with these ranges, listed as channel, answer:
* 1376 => 240.3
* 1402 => 258.2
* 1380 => 205.6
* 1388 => 194.7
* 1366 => 300.7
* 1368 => 291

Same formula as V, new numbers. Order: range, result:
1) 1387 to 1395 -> 194.7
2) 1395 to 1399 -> 232.7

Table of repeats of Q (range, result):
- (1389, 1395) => 222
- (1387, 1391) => 202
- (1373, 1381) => 231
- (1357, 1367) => 286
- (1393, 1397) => 233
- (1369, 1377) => 260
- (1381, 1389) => 193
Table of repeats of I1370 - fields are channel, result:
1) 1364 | 297.7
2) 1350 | 256.8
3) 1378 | 225.8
